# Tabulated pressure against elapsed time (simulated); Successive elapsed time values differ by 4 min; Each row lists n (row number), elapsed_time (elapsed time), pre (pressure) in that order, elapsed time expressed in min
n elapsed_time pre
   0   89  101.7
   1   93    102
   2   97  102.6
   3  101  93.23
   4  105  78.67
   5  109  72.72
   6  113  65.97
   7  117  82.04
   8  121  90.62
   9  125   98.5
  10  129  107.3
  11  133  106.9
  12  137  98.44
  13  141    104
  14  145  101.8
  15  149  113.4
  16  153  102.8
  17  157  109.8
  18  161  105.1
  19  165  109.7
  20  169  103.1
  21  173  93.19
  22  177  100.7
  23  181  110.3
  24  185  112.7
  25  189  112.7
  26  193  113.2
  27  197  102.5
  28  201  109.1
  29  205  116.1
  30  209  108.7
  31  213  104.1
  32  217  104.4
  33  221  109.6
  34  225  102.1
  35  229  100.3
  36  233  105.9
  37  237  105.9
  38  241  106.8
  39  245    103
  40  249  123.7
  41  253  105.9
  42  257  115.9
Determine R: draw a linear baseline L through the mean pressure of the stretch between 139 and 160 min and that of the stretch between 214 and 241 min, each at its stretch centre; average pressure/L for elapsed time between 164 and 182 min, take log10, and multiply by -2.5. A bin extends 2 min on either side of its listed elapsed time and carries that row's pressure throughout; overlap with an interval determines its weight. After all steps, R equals 0.033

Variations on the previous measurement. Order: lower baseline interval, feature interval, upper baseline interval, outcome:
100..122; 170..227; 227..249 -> -0.10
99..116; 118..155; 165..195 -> -0.14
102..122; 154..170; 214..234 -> -0.19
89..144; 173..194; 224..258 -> -0.08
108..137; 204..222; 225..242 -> -0.07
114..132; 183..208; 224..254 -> -0.09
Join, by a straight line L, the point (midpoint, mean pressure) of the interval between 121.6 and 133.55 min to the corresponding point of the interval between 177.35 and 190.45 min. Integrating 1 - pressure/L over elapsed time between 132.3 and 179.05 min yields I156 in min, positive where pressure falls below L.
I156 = 1.02 min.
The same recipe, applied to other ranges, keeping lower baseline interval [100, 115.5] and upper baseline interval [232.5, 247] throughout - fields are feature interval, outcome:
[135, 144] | -1.9 min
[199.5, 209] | -1.4 min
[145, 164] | -4.5 min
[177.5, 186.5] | -1.6 min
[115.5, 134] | -3.8 min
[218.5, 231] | -0.2 min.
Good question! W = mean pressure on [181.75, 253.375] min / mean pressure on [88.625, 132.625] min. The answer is 1.19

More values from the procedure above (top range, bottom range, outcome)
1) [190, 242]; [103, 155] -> 1.14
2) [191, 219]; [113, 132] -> 1.17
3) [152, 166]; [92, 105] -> 1.12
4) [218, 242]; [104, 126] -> 1.30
